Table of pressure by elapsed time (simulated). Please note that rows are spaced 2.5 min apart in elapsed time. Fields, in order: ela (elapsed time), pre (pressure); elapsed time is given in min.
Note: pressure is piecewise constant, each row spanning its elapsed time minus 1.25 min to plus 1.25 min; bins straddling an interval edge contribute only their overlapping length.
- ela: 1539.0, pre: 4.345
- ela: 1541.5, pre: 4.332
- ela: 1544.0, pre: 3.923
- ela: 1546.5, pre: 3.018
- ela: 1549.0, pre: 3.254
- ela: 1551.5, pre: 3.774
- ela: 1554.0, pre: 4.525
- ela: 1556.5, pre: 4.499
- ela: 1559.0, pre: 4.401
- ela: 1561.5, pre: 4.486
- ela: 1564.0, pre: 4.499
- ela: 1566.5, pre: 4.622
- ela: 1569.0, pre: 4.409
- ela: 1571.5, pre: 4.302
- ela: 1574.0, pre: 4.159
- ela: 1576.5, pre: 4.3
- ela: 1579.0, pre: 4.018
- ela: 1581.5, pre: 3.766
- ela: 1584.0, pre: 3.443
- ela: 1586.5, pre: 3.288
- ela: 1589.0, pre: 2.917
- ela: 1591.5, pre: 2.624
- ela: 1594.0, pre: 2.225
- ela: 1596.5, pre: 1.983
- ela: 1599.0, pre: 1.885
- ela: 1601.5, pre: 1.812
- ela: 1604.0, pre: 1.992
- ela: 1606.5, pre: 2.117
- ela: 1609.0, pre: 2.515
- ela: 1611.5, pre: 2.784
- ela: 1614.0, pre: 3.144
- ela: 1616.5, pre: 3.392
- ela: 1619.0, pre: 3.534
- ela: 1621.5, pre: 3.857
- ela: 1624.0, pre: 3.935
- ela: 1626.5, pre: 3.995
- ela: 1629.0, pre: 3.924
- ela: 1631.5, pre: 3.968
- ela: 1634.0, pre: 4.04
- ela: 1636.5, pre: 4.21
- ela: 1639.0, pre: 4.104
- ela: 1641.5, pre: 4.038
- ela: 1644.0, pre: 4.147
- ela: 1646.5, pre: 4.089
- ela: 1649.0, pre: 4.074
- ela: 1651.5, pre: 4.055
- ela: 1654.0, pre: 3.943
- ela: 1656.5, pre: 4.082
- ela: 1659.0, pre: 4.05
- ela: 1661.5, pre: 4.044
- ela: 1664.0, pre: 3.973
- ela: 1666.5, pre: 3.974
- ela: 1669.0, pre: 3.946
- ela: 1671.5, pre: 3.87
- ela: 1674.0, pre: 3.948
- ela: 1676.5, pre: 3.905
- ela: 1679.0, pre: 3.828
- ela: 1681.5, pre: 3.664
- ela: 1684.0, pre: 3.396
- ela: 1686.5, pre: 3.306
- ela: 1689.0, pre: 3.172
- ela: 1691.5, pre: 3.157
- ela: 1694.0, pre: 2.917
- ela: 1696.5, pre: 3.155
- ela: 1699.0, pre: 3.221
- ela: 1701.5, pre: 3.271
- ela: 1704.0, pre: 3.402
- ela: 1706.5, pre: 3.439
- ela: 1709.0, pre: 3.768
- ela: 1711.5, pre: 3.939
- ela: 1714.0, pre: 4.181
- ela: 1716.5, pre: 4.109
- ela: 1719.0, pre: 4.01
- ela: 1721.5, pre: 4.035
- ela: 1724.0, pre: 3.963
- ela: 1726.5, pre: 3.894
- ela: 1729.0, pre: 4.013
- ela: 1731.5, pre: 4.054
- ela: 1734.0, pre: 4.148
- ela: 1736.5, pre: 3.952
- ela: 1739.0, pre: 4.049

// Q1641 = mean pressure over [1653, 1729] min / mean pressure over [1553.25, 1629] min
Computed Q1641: 1.08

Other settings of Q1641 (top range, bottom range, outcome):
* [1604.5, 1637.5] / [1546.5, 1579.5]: 0.82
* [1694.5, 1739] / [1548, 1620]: 1.11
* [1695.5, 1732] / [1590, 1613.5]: 1.67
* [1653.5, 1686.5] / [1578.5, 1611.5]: 1.47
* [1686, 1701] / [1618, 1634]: 0.81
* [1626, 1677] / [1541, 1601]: 1.10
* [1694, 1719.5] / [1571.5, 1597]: 1.07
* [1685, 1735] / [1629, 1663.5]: 0.90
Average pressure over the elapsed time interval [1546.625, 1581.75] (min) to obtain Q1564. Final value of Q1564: 4.19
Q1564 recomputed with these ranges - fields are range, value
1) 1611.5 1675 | 3.91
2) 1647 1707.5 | 3.66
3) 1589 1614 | 2.3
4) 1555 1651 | 3.57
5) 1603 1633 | 3.28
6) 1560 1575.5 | 4.41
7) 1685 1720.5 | 3.51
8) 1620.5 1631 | 3.93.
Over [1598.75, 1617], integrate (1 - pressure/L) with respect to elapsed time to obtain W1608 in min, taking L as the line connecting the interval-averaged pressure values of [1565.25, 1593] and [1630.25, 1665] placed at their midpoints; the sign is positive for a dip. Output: 6.8 min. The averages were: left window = 3.79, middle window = 2.45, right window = 4.06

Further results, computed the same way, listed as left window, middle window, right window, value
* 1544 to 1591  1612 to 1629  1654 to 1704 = 0.8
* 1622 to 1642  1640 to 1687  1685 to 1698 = -4.9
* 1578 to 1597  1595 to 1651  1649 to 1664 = 4.0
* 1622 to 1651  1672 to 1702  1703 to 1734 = 4.1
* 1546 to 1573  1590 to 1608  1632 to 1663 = 8.8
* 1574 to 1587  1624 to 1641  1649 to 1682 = -0.5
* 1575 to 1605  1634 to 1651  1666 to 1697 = -4.4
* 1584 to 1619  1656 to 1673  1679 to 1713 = -4.7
